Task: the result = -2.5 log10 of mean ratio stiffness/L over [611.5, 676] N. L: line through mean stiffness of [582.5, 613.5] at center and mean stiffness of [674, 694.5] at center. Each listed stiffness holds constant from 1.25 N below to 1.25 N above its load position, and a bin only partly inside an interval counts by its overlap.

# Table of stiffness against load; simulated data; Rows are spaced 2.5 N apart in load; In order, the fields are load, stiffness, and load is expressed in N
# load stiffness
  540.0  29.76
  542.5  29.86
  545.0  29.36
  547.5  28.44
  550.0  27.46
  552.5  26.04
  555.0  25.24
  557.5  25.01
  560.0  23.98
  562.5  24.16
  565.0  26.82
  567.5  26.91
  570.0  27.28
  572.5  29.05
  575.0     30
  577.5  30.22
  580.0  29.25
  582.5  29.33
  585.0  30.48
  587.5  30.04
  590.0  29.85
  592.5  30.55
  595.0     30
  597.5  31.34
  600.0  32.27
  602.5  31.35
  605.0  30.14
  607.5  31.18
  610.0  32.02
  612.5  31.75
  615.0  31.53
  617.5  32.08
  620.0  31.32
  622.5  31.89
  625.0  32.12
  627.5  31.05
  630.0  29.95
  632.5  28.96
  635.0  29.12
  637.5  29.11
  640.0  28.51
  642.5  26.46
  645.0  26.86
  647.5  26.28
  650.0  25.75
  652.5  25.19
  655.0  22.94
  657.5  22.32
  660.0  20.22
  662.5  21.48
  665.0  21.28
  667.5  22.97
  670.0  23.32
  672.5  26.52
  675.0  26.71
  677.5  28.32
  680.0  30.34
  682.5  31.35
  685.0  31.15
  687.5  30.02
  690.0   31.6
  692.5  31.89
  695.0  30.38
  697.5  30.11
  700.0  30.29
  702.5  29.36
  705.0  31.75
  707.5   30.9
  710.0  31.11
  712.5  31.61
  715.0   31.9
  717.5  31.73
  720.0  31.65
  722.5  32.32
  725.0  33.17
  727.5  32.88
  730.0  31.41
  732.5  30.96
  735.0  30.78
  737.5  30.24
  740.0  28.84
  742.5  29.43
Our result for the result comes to 0.13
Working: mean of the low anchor 30.8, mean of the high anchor 30.2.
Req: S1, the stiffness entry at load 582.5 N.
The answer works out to 29.33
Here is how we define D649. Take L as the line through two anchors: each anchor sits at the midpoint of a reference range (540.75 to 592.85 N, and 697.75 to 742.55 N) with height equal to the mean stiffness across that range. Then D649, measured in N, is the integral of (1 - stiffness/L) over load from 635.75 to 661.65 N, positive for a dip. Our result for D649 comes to 3.8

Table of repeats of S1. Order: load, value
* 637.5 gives 29.11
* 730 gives 31.41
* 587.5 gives 30.04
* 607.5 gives 31.18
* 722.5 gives 32.32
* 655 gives 22.94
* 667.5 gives 22.97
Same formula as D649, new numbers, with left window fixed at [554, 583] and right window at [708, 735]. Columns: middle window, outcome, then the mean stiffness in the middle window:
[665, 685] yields 2.3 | 27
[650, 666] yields 3.9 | 22.5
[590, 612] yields -2.2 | 31.1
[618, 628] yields -1.0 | 31.7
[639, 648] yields 0.7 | 27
